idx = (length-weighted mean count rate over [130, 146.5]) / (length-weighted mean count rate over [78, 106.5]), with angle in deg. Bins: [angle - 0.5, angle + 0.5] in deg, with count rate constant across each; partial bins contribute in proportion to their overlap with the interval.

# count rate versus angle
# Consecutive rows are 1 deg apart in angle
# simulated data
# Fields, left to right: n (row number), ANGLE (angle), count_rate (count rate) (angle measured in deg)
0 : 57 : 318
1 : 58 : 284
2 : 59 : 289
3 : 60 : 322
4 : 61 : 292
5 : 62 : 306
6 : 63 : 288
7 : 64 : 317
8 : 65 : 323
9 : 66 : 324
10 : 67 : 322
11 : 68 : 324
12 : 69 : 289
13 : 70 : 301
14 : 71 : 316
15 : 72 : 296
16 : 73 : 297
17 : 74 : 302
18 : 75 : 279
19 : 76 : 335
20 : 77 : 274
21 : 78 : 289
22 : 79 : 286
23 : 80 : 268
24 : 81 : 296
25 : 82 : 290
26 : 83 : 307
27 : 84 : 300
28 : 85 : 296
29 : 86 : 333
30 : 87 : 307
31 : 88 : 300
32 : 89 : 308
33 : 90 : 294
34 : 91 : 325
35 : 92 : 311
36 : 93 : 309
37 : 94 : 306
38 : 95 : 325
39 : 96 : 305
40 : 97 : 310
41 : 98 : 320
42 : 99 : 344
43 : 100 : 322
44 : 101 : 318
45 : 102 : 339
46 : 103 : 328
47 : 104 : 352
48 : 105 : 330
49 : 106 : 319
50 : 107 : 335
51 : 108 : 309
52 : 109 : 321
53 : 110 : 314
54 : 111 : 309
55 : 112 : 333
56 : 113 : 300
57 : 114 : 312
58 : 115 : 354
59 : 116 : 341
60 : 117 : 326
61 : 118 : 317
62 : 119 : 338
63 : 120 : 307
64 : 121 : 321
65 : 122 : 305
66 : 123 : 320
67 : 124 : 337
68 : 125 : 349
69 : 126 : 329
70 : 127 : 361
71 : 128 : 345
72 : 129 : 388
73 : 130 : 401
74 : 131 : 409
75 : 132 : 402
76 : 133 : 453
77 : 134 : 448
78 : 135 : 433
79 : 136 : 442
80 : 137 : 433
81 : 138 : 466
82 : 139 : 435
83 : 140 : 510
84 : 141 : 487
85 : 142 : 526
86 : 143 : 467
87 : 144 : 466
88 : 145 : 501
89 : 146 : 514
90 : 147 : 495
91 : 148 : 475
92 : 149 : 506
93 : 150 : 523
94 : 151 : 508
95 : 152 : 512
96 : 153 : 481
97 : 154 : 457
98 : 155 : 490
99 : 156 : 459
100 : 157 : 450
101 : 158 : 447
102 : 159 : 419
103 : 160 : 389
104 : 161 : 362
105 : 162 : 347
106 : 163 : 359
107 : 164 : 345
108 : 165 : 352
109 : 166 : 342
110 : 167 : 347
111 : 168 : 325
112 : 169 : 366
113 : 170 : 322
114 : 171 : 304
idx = 1.47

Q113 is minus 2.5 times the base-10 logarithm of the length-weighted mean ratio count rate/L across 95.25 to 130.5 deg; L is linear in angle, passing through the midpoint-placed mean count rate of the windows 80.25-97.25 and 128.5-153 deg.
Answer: 0.15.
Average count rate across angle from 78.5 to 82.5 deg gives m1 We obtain 285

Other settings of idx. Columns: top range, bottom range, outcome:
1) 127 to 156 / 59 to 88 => 1.53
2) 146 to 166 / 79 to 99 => 1.44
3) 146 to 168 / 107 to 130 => 1.30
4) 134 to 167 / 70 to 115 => 1.44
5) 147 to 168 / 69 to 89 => 1.43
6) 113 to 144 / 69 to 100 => 1.28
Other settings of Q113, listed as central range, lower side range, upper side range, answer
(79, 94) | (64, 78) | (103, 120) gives 0.038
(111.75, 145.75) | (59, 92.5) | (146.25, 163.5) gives 0.038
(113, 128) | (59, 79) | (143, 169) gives 0.159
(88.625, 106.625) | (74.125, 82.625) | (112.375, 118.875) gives -0.040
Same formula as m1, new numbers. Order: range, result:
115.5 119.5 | 330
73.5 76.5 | 305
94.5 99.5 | 321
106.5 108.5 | 322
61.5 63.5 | 297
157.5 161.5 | 404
